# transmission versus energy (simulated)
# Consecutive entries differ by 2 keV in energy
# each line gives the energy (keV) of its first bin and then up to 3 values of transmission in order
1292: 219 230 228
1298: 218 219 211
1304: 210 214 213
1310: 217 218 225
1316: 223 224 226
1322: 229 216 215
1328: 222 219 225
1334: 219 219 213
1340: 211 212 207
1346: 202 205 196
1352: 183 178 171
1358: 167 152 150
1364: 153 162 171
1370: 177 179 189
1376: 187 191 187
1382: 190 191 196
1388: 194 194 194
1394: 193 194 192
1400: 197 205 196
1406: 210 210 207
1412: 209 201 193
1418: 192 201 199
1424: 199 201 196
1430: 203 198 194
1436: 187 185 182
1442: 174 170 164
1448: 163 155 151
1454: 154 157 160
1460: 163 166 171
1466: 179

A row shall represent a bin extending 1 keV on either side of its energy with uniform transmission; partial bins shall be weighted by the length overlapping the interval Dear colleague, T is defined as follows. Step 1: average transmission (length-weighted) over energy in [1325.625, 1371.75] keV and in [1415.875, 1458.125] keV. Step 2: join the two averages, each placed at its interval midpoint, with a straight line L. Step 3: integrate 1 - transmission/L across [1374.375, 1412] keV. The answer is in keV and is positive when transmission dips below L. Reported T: -2.0 keV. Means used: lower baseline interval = 192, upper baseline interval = 181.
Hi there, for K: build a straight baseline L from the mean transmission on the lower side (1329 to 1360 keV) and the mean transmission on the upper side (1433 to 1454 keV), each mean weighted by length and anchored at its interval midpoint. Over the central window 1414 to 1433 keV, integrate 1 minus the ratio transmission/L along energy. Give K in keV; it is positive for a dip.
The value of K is -2.2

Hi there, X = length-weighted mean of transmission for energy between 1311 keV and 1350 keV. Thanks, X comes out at 217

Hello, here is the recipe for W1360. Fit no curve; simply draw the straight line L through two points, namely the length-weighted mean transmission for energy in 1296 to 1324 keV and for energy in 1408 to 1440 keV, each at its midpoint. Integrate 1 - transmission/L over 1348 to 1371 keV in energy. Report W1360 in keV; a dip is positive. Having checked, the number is 4.30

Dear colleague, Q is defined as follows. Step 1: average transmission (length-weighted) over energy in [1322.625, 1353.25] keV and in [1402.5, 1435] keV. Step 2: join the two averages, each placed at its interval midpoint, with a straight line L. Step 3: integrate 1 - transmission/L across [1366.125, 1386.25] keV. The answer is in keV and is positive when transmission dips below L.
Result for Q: 2.1 keV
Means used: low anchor 211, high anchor 201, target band 184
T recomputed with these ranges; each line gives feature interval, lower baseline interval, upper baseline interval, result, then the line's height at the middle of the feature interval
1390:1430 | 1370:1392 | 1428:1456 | -3.6 keV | 183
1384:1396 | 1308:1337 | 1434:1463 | -0.1 keV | 192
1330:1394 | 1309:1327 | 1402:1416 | 7.1 keV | 213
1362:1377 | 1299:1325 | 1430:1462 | 2.0 keV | 198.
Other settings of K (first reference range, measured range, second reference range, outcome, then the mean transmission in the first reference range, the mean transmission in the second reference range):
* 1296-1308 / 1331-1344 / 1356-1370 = -2.3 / 215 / 161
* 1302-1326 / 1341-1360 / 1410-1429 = 2.1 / 219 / 199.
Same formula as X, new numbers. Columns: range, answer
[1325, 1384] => 191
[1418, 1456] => 182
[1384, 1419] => 198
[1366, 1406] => 190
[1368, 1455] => 189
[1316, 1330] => 222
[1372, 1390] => 190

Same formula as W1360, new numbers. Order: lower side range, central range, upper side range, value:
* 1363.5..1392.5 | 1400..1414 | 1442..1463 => -2.4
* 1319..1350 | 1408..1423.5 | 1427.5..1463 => -1.4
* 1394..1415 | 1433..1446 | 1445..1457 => -0.9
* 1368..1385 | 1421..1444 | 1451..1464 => -3.3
